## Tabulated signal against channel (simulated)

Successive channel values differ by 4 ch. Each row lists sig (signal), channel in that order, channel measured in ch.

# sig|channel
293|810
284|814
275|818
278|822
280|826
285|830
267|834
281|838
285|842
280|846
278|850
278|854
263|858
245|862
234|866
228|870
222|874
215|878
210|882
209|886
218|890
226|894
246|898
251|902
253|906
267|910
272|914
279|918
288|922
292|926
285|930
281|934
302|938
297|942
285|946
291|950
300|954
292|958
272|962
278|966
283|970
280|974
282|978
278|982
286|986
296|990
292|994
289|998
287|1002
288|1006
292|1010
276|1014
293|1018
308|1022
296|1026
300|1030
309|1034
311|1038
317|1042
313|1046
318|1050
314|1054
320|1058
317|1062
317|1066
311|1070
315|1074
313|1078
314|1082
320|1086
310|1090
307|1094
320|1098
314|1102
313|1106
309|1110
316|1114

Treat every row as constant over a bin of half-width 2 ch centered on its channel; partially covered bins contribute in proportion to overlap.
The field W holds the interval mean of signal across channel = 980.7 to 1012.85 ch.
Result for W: 288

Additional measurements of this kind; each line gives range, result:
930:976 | 287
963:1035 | 289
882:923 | 248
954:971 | 283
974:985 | 281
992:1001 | 290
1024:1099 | 313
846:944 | 256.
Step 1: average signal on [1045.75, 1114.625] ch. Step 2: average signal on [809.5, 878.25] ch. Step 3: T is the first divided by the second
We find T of 1.18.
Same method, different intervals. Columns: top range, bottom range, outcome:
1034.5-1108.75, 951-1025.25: 1.09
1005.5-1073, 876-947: 1.18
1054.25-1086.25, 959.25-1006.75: 1.11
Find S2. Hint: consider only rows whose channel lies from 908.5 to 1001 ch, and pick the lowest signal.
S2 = 267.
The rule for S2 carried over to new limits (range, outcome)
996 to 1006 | 287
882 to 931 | 209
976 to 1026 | 276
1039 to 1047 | 313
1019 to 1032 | 296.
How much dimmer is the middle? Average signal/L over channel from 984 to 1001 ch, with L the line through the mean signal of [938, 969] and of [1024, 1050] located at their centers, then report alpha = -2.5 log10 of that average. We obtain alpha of 0.03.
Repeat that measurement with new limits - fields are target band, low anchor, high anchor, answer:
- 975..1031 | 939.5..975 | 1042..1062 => 0.04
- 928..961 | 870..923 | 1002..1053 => -0.11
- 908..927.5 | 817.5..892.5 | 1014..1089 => -0.03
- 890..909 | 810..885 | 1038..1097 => 0.13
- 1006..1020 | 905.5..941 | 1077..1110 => 0.04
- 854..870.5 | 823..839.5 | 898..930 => 0.11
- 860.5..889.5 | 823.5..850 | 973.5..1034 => 0.26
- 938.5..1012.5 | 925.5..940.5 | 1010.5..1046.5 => 0.03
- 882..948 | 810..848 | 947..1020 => 0.08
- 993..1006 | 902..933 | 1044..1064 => 0.04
